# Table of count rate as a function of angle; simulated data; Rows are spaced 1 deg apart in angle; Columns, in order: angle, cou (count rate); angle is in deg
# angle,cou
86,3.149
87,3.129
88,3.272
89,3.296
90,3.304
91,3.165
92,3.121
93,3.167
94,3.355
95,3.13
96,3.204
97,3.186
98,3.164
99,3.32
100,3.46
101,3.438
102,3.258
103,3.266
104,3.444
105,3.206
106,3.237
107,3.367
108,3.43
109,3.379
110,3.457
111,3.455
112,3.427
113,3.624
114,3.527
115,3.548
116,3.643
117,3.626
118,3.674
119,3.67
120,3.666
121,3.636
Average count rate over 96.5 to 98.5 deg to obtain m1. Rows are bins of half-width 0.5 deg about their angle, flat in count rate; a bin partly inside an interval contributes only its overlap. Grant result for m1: 3.17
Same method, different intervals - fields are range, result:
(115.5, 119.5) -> 3.65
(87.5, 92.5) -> 3.23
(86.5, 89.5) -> 3.23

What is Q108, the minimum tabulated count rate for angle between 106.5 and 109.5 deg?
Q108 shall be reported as 3.367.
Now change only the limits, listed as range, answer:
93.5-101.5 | 3.13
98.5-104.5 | 3.258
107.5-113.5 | 3.379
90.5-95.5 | 3.121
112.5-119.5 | 3.527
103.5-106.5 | 3.206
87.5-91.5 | 3.165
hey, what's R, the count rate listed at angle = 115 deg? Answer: 3.548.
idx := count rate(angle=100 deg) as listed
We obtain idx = 3.46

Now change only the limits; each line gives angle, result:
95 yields 3.13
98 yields 3.164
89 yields 3.296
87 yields 3.129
